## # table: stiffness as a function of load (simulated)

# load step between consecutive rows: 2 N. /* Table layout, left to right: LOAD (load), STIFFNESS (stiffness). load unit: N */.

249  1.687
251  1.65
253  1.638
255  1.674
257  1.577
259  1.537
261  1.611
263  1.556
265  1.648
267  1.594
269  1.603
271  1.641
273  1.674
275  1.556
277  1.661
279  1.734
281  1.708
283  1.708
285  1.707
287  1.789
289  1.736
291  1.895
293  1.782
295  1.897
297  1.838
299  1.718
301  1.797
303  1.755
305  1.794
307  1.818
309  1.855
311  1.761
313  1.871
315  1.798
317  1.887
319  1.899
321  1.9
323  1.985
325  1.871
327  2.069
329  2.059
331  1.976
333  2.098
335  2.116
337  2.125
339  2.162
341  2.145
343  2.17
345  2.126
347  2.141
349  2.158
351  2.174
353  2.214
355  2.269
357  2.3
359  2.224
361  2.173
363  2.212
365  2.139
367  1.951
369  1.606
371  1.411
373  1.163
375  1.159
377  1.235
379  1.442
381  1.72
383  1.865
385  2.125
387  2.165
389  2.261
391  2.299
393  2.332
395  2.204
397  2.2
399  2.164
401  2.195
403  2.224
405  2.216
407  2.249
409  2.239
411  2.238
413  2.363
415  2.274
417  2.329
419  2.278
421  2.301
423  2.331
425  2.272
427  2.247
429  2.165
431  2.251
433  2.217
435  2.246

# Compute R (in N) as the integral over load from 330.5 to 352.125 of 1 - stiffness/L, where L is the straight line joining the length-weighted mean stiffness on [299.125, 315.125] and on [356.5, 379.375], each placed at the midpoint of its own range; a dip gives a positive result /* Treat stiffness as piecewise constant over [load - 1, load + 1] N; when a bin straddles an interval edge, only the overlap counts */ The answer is -4.4 N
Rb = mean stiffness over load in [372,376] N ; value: 1.16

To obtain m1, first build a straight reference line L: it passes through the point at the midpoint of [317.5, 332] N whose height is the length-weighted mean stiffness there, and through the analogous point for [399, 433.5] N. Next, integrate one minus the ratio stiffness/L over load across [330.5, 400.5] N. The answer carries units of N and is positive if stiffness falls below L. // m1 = 2.7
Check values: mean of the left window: 1.96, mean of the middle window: 2.01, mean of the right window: 2.26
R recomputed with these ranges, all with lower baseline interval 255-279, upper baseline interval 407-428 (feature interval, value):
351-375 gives 1.09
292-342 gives -2.19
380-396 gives 0.25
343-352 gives -0.82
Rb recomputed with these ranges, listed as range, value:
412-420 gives 2.31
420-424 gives 2.32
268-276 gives 1.62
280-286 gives 1.71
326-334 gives 2.05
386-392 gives 2.24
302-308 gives 1.79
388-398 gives 2.26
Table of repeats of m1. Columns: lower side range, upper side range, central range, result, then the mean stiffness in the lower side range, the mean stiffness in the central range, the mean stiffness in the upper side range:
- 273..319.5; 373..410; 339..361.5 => -3.4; 1.78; 2.19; 1.99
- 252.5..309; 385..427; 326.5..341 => -1.2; 1.7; 2.09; 2.25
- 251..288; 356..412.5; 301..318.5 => -0.5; 1.65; 1.82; 1.99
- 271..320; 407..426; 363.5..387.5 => 5.1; 1.77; 1.67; 2.29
